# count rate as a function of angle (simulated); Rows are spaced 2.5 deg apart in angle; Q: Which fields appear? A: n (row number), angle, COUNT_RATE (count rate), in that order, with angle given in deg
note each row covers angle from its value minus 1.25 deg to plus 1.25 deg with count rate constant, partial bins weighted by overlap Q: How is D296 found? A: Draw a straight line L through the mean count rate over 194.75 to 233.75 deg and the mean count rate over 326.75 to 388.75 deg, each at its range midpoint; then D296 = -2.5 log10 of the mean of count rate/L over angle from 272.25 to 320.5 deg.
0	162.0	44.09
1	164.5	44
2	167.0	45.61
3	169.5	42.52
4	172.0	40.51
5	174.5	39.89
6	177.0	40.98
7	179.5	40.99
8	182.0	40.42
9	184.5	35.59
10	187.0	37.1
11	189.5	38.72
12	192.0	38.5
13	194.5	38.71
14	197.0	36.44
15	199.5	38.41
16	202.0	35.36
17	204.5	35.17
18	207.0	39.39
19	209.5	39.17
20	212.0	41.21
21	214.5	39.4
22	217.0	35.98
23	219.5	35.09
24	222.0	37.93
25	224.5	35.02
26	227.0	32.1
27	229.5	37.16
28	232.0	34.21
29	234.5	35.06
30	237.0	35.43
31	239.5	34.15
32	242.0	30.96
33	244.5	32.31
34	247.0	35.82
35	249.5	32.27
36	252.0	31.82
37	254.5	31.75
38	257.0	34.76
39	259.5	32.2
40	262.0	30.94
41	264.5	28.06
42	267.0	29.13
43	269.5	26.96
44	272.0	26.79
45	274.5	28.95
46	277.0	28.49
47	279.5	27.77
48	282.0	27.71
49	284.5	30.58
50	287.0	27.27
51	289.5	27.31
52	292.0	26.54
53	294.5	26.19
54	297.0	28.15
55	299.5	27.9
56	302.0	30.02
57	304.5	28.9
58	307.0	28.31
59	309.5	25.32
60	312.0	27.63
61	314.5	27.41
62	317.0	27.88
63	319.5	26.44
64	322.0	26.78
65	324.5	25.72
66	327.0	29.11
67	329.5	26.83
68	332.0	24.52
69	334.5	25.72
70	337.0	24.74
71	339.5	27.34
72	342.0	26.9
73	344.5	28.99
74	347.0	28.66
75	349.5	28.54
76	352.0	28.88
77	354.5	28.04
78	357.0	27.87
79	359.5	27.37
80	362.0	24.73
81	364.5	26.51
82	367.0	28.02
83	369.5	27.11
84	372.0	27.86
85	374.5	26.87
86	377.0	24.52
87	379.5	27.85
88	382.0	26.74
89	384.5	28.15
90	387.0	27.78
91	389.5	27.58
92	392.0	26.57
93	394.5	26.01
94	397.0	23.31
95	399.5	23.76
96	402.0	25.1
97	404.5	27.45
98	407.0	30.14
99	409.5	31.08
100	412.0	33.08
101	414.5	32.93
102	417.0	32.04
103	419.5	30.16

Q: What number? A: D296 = 0.13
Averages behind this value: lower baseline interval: 36.8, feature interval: 27.8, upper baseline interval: 27.2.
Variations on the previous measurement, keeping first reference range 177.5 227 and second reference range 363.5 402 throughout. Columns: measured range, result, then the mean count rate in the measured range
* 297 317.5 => 0.12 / 27.9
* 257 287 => 0.15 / 29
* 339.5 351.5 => 0.02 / 28.2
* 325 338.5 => 0.14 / 26.2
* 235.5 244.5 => 0.06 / 33.4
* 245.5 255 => 0.06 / 33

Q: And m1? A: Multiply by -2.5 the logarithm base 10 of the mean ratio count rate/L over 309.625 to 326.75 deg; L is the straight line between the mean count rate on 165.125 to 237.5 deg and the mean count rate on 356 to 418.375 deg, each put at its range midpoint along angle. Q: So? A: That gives 0.17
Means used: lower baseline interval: 38.1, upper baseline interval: 27.6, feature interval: 27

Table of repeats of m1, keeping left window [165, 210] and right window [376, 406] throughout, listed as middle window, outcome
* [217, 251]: 0.05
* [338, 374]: 0.03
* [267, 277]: 0.21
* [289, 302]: 0.18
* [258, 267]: 0.14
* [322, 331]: 0.12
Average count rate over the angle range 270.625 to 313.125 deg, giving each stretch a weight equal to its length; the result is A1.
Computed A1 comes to 27.9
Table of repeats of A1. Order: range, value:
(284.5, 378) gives 27.3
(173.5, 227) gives 37.9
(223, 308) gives 30.6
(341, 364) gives 27.7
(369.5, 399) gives 26.6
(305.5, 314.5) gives 27.2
